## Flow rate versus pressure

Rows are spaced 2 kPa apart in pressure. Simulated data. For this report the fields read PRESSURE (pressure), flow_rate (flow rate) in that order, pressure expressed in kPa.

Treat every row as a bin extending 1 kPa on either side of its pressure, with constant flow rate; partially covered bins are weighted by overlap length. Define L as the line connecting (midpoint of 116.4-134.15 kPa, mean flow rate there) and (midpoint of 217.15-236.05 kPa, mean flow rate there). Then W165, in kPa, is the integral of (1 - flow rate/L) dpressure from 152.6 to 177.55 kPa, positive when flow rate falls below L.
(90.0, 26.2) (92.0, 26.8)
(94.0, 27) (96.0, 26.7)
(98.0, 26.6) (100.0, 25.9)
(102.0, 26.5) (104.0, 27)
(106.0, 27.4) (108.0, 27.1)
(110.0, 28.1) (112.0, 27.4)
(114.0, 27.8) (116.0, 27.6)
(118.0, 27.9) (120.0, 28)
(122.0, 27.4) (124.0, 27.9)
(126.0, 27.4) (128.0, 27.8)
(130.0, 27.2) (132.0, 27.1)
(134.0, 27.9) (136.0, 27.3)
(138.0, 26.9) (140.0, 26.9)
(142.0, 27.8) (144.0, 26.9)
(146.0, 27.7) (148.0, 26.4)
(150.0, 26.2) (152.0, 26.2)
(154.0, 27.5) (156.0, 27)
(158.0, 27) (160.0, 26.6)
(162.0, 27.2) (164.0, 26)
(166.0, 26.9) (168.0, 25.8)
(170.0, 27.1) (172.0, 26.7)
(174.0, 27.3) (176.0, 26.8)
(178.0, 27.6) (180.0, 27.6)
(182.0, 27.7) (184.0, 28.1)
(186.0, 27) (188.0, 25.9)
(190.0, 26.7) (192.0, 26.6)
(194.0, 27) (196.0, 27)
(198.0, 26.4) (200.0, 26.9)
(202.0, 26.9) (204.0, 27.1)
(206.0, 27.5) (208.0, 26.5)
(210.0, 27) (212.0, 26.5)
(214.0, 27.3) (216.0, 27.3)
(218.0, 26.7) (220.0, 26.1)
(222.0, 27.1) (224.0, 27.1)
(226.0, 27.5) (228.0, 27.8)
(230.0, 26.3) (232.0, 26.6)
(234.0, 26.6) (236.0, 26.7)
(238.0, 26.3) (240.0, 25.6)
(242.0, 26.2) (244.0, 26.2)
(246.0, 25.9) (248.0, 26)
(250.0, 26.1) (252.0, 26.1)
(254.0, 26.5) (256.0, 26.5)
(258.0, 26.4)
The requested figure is 0.4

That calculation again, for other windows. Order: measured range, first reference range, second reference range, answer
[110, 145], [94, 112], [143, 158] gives -0.8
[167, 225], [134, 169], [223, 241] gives -0.3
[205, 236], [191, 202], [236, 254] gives -0.5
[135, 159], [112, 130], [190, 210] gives 0.4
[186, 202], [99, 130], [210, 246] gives 0.1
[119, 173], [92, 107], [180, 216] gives -0.4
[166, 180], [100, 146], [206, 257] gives 0.0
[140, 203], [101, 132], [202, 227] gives 0.6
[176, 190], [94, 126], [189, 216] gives -0.1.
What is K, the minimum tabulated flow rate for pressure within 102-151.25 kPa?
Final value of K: 26.2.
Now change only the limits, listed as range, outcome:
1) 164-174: 25.8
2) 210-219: 26.5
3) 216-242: 25.6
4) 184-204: 25.9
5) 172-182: 26.7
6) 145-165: 26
